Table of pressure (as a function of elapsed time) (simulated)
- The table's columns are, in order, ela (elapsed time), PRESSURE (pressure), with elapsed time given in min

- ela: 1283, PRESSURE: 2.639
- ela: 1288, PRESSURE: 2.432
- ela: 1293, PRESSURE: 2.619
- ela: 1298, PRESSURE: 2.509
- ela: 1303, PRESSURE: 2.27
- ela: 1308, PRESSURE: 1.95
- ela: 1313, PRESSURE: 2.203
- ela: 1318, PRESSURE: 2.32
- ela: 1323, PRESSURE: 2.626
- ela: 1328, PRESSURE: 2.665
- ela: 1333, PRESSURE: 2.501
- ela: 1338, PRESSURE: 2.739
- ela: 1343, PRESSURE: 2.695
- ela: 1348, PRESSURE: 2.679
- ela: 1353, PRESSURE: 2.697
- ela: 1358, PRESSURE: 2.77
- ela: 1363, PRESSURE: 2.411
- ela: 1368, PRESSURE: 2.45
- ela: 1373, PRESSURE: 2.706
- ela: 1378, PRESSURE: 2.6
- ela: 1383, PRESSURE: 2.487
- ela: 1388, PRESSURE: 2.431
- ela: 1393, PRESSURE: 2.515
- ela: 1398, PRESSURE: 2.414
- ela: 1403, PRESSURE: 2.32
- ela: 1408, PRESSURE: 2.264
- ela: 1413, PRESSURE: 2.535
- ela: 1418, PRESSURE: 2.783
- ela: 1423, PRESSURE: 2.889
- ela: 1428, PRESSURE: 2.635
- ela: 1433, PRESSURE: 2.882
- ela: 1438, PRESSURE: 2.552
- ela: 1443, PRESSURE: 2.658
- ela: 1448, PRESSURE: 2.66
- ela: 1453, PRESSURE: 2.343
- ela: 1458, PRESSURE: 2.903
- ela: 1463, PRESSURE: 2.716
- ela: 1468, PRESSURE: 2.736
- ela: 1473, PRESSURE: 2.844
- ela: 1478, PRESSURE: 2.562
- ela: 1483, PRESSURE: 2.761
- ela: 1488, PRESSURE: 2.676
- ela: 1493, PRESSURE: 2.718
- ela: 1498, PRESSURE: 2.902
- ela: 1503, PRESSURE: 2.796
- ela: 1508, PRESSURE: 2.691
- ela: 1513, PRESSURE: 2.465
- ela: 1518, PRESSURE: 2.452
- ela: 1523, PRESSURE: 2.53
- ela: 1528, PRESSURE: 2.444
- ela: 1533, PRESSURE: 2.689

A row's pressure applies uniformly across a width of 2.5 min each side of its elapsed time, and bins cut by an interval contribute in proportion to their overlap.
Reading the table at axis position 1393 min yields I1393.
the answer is 2.515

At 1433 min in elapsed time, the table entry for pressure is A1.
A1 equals 2.882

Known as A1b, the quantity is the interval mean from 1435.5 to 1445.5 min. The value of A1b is 2.6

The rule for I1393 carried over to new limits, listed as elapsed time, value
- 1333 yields 2.501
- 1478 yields 2.562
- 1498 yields 2.902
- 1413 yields 2.535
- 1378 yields 2.6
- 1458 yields 2.903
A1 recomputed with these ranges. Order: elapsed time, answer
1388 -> 2.431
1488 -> 2.676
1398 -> 2.414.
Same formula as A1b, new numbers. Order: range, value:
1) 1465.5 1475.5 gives 2.79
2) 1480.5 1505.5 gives 2.77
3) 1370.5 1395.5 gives 2.55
